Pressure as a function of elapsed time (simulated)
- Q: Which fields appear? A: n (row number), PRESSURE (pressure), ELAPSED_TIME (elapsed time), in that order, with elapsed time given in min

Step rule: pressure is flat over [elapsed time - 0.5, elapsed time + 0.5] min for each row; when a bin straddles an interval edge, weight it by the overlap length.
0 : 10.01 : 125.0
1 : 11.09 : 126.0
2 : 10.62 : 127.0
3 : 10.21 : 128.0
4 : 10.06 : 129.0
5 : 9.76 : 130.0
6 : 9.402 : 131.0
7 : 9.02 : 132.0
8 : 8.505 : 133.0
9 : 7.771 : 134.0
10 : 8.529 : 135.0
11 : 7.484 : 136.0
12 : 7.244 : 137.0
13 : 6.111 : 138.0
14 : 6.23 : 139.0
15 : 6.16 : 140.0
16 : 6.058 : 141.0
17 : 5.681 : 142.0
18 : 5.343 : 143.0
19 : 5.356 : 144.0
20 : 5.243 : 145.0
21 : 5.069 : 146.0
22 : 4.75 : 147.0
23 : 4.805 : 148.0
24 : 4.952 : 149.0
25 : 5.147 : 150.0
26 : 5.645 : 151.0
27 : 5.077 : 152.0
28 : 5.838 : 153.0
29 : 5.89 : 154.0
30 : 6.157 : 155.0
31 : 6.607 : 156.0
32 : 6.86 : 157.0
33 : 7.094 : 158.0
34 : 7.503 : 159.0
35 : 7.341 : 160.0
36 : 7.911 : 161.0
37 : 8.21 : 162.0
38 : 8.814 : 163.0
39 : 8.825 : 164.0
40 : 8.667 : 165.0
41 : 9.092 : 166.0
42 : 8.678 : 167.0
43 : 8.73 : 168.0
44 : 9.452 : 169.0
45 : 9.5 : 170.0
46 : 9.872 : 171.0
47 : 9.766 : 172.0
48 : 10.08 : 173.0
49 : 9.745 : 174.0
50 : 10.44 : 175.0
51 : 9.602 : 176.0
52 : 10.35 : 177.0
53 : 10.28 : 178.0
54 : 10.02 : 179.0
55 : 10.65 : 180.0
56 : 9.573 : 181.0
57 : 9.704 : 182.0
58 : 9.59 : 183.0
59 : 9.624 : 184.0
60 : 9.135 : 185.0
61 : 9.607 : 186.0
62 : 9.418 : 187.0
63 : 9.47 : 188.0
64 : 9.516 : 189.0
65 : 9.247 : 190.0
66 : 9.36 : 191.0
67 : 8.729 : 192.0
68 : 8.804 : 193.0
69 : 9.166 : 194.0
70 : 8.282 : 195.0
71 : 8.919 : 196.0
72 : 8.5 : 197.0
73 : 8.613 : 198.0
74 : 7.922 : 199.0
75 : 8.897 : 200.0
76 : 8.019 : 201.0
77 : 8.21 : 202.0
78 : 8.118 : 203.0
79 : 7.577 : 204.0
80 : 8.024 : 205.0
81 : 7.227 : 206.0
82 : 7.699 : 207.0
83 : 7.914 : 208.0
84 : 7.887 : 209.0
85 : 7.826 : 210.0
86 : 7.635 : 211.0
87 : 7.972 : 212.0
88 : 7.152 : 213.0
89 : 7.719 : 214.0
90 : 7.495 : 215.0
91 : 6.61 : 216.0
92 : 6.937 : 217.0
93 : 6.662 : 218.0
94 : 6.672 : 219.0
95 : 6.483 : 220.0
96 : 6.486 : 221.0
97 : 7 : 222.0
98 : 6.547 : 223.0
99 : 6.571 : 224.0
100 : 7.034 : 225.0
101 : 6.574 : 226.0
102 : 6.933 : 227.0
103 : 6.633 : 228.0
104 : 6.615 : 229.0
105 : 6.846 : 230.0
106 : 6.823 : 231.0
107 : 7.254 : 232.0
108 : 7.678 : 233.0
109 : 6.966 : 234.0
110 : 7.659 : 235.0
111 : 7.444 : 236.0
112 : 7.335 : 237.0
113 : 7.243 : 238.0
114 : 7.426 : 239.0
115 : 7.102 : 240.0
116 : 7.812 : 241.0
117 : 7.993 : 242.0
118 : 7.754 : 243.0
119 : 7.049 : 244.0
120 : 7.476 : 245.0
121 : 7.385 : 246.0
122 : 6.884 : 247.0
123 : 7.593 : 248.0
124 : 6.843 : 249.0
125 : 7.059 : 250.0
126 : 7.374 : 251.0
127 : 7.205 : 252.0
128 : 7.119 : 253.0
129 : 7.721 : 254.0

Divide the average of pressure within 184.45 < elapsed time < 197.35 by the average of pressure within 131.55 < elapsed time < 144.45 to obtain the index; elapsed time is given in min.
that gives 1.3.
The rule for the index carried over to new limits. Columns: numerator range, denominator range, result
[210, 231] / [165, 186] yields 0.72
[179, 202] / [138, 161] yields 1.55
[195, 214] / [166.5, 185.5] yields 0.82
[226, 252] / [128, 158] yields 1.09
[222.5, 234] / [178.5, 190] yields 0.71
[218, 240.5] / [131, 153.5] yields 1.11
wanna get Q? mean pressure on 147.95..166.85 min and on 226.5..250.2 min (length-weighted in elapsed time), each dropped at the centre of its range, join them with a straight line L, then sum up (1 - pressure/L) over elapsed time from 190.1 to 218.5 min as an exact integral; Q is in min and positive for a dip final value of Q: -3.6 min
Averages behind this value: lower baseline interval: 6.95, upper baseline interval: 7.24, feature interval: 8.01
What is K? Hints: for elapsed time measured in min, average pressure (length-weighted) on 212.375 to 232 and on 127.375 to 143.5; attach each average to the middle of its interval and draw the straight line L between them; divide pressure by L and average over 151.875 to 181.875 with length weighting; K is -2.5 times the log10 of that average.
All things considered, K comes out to -0.164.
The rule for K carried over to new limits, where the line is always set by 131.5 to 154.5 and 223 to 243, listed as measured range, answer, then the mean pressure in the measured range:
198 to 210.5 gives -0.17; 7.97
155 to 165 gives -0.20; 7.66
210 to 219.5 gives -0.04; 7.24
